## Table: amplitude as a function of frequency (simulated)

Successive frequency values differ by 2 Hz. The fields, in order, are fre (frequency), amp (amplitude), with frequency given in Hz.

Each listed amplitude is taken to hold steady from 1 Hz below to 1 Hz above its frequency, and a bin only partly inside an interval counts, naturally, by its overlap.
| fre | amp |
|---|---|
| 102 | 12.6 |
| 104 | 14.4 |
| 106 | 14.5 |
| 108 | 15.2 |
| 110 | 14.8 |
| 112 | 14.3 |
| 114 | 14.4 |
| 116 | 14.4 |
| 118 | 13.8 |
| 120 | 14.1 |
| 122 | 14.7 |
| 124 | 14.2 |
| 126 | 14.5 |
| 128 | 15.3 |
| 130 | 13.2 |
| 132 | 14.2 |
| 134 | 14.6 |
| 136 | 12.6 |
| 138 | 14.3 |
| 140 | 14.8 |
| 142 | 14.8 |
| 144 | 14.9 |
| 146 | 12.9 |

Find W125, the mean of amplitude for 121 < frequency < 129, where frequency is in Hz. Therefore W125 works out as 14.7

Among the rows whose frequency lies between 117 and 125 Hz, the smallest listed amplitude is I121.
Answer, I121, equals 13.8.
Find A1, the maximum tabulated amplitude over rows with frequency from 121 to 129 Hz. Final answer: 15.3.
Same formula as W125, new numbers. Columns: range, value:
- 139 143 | 14.8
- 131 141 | 14.1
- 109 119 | 14.3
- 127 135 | 14.3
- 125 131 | 14.3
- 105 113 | 14.7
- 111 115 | 14.4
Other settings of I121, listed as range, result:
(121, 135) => 13.2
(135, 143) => 12.6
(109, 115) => 14.3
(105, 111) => 14.5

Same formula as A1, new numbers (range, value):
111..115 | 14.4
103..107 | 14.5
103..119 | 15.2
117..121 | 14.1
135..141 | 14.8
